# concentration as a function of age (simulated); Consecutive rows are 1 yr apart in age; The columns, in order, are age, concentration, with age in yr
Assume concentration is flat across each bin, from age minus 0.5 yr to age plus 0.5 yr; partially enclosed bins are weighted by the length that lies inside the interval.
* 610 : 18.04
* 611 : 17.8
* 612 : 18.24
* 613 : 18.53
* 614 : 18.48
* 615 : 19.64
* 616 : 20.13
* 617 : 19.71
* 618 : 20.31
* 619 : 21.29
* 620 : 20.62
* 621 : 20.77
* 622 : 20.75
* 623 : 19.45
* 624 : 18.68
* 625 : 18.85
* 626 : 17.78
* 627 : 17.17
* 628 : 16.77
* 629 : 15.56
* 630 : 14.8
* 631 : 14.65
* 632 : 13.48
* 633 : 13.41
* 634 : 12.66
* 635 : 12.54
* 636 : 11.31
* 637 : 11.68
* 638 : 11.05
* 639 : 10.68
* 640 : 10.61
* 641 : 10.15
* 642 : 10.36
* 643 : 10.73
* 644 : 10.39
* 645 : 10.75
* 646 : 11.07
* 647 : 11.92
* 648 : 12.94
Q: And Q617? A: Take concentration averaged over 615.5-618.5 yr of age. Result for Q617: 20.1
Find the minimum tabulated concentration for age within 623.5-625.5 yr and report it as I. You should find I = 18.68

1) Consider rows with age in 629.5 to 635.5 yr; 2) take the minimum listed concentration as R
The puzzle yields 12.54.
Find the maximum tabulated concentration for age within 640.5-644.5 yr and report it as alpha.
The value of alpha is 10.73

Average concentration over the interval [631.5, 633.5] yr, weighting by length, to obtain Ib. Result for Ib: 13.4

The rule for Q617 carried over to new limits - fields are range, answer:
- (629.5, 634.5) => 13.8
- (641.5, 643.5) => 10.5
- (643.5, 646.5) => 10.7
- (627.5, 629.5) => 16.2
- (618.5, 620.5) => 21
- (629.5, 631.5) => 14.7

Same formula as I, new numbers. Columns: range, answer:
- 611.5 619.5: 18.24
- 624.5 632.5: 13.48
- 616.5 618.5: 19.71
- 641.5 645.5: 10.36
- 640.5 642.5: 10.15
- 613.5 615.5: 18.48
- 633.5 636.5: 11.31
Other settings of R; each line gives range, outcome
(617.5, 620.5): 20.31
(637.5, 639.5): 10.68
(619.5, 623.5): 19.45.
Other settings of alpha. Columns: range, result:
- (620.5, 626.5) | 20.77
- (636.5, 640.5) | 11.68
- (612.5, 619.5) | 21.29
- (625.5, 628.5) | 17.78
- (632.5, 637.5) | 13.41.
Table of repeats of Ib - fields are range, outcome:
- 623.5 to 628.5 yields 17.9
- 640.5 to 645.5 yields 10.5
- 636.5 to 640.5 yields 11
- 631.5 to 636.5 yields 12.7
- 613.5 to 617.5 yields 19.5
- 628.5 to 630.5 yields 15.2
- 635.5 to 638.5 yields 11.3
